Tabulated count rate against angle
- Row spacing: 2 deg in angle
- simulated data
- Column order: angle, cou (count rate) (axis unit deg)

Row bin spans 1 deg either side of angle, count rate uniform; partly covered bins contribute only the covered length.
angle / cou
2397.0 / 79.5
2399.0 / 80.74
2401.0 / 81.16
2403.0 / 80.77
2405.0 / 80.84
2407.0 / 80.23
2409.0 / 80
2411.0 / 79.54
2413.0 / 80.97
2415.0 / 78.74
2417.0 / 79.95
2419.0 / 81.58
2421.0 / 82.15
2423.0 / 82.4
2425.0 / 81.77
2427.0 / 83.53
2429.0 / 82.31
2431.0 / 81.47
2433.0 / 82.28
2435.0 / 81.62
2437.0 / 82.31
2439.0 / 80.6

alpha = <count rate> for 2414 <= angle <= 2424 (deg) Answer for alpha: 81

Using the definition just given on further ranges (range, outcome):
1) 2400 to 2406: 80.9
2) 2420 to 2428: 82.5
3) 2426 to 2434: 82.4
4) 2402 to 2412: 80.3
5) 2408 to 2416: 79.8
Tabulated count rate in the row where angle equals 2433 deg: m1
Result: 82.28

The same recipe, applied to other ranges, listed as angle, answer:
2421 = 82.15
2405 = 80.84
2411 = 79.54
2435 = 81.62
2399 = 80.74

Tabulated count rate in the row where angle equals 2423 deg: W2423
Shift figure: 82.4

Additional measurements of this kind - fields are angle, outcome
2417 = 79.95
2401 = 81.16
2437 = 82.31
